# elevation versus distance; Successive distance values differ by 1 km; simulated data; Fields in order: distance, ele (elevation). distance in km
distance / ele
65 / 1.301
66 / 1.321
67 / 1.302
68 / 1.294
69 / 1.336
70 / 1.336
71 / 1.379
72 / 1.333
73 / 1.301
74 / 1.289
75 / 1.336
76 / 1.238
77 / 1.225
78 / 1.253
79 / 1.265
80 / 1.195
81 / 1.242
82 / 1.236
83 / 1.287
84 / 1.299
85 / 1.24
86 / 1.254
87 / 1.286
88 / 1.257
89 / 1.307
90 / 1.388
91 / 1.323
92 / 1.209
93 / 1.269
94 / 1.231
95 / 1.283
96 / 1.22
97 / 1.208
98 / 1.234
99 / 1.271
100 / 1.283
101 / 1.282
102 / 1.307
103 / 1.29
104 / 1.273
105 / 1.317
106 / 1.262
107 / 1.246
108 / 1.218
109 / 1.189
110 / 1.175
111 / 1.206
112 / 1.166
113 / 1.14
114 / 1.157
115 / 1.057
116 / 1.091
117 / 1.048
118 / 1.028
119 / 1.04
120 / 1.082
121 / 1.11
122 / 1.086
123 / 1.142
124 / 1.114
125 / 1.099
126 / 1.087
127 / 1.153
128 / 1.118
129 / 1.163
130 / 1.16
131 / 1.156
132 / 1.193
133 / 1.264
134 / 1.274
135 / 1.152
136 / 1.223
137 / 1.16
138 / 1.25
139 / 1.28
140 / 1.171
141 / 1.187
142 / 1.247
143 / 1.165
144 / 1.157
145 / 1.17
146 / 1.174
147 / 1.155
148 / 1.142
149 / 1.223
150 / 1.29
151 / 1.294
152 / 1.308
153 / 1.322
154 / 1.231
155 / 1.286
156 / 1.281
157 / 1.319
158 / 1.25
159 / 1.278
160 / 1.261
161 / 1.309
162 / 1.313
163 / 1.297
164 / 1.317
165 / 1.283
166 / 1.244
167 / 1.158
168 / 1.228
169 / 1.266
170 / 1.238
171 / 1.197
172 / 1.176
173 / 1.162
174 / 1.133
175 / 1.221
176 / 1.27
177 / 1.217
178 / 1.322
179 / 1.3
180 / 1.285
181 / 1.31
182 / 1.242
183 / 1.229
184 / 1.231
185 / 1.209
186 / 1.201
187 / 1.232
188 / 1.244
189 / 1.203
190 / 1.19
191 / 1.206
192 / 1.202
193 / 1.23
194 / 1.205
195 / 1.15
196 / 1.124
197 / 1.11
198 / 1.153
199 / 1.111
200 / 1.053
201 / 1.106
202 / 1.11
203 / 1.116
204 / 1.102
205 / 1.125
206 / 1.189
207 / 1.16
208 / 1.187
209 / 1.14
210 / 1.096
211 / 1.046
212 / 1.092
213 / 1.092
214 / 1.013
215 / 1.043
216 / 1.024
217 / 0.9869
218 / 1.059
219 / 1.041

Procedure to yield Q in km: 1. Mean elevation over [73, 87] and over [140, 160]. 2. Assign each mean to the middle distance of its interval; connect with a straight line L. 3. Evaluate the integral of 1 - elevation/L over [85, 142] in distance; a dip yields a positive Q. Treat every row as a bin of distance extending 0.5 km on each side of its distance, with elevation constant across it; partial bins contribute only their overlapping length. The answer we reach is 2.23 km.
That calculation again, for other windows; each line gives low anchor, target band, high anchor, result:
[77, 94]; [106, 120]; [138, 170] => 1.3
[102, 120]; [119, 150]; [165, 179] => 0.6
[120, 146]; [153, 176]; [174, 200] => -1.1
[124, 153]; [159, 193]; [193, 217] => -2.7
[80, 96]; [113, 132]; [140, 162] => 2.2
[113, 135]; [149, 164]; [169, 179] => -1.2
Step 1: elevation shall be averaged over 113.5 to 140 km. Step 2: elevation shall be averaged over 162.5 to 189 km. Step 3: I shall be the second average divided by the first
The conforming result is 1.08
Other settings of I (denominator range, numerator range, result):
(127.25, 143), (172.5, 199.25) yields 1.01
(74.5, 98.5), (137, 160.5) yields 0.98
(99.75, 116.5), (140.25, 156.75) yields 1.01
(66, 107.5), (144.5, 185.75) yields 0.98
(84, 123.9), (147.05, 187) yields 1.03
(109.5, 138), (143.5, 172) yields 1.10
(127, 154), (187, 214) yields 0.95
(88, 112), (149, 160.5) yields 1.02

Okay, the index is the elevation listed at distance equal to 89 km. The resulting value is 1.307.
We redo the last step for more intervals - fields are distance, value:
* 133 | 1.264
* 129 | 1.163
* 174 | 1.133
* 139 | 1.28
